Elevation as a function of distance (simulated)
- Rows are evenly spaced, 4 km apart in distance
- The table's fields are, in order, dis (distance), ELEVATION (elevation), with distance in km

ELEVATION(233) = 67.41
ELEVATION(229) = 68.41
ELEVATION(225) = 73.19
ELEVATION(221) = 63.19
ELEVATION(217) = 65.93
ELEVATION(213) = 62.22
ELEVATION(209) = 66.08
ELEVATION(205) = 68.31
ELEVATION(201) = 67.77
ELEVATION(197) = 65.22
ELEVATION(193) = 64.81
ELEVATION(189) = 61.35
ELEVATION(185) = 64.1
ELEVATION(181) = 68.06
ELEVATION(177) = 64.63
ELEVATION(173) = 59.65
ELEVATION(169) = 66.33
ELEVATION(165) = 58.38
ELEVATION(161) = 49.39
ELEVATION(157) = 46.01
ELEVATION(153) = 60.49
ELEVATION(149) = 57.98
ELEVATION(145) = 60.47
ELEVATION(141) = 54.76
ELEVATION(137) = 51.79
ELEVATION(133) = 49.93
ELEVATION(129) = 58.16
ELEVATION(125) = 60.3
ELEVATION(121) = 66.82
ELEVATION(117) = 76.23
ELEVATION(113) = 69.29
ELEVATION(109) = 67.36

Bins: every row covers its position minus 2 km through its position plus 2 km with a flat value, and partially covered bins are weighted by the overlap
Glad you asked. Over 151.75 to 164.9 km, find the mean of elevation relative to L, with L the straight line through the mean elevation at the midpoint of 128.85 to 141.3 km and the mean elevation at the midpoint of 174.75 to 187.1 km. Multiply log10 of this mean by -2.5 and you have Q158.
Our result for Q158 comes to 0.13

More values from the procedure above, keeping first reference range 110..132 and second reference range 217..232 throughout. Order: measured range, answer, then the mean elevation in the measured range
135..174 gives 0.17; 56.4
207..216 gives 0.05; 64.3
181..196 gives 0.05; 64.2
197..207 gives 0.00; 67.5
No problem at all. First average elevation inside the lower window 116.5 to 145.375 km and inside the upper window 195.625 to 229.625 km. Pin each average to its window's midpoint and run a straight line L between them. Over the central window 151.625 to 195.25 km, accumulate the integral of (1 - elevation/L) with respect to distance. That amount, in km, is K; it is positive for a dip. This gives 1.9 km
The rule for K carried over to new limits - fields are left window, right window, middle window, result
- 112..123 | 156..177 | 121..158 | 4.76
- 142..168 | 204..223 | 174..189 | -1.16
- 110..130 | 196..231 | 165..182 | 0.76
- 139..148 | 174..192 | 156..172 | 1.39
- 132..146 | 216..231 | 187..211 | -0.66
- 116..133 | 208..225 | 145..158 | 1.48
